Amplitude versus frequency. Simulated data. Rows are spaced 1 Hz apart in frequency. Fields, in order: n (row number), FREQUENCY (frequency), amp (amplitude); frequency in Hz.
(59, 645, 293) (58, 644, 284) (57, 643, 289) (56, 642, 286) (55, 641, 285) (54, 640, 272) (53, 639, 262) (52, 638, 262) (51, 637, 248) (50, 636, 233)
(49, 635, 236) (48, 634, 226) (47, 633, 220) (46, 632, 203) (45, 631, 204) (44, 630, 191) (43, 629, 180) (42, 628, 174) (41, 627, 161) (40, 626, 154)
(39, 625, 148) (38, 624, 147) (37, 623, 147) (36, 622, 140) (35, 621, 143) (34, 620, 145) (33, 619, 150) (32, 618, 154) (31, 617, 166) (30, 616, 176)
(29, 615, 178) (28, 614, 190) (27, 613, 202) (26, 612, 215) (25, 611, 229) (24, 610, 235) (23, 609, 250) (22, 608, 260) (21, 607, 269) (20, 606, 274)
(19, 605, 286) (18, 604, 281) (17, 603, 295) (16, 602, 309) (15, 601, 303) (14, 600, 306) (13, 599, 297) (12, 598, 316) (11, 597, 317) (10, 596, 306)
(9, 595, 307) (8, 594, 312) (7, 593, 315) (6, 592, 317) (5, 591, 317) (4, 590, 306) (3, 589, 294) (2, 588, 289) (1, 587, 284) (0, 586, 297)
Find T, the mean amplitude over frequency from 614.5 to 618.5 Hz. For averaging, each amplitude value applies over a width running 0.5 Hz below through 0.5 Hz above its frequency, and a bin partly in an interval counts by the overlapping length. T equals 168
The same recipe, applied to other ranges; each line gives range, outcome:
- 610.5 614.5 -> 209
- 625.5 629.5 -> 167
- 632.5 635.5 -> 227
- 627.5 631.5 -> 187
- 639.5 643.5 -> 283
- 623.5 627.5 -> 152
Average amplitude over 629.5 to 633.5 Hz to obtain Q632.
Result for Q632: 204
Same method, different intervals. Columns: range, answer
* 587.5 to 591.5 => 302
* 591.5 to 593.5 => 316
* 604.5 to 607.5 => 276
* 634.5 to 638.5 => 245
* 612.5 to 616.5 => 186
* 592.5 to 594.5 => 314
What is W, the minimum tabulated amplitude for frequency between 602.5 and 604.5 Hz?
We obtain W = 281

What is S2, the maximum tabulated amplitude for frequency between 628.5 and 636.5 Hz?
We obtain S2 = 236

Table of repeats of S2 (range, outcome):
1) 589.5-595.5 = 317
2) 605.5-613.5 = 274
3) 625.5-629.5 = 180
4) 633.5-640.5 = 272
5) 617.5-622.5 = 154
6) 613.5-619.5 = 190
